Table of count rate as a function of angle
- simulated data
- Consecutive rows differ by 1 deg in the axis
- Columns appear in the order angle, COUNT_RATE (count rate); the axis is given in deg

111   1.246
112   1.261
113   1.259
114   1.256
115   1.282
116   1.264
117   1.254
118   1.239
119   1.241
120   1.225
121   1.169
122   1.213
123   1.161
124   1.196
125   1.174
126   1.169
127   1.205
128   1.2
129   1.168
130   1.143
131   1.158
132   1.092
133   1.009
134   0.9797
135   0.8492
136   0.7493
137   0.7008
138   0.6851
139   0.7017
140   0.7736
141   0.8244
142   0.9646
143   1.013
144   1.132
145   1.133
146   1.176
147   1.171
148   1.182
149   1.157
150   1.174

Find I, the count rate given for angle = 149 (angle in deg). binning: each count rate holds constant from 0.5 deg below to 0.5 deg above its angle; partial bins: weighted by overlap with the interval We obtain 1.157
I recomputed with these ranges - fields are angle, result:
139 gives 0.7017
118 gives 1.239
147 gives 1.171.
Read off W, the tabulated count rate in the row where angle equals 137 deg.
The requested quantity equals 0.7008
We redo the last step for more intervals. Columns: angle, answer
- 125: 1.174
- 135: 0.8492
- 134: 0.9797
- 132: 1.092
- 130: 1.143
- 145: 1.133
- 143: 1.013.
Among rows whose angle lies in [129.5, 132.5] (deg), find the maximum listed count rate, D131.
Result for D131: 1.158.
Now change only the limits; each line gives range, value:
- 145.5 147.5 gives 1.176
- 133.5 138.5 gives 0.9797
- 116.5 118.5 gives 1.254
